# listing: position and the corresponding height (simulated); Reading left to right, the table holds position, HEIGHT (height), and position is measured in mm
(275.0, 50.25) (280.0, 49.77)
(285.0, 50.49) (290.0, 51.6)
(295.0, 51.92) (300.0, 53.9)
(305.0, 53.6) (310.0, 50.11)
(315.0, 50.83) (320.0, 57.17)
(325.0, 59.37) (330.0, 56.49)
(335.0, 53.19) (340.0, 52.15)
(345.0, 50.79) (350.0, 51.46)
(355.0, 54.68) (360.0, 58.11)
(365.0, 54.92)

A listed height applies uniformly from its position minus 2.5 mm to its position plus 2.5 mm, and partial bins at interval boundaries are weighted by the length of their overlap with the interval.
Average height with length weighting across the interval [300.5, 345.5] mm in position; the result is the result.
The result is 53.9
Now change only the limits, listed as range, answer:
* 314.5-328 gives 56.6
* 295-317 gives 52.1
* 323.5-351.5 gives 53.8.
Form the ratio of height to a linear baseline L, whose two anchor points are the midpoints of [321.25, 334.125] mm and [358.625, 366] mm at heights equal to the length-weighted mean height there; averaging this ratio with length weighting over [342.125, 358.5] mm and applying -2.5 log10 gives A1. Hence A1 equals 0.083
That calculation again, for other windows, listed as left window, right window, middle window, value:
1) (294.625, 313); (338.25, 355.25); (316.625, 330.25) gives -0.10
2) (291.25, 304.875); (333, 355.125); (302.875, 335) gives -0.04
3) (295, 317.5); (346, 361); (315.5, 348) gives -0.03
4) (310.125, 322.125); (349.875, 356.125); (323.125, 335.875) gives -0.07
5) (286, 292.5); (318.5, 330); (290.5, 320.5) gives 0.04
